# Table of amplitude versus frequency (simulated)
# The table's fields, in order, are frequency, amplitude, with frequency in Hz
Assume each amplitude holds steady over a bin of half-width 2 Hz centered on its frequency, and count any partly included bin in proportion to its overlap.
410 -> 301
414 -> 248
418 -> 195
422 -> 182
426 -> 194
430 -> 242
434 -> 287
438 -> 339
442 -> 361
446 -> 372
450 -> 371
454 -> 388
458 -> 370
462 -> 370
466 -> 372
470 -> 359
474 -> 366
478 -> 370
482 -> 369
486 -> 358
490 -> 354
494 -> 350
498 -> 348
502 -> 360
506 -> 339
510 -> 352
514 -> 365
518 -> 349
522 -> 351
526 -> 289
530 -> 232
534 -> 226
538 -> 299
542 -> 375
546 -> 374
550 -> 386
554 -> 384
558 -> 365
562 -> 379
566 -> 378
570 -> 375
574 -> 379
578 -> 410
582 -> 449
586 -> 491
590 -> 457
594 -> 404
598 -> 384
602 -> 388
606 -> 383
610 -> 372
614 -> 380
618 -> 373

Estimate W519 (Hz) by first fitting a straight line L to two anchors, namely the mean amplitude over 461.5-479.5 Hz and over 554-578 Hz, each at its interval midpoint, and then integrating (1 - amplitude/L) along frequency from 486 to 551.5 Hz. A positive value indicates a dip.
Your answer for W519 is 6.7 Hz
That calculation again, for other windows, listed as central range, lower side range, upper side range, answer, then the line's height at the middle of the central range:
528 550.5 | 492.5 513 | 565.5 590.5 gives 4.4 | 384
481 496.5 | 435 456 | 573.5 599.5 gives 1.0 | 383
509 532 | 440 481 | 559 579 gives 3.3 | 377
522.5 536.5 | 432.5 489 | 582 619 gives 4.4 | 384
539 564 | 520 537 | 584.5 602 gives -3.4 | 330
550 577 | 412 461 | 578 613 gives 0.9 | 391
